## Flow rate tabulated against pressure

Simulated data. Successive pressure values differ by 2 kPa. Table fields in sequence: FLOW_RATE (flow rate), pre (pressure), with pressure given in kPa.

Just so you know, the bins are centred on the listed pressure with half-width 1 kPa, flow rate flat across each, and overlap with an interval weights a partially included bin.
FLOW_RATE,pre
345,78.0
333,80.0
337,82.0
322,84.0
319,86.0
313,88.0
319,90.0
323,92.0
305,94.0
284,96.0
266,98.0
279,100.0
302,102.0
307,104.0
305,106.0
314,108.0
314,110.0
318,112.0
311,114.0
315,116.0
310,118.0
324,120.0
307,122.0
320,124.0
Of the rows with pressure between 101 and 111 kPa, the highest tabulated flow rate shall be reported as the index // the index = 314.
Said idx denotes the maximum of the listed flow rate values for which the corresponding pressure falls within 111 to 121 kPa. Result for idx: 324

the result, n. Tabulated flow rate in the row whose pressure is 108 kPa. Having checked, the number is 314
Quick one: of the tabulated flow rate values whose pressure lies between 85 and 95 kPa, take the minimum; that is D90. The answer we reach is 305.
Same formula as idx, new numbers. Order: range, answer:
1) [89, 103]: 323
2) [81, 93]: 337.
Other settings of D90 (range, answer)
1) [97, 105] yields 266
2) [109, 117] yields 311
